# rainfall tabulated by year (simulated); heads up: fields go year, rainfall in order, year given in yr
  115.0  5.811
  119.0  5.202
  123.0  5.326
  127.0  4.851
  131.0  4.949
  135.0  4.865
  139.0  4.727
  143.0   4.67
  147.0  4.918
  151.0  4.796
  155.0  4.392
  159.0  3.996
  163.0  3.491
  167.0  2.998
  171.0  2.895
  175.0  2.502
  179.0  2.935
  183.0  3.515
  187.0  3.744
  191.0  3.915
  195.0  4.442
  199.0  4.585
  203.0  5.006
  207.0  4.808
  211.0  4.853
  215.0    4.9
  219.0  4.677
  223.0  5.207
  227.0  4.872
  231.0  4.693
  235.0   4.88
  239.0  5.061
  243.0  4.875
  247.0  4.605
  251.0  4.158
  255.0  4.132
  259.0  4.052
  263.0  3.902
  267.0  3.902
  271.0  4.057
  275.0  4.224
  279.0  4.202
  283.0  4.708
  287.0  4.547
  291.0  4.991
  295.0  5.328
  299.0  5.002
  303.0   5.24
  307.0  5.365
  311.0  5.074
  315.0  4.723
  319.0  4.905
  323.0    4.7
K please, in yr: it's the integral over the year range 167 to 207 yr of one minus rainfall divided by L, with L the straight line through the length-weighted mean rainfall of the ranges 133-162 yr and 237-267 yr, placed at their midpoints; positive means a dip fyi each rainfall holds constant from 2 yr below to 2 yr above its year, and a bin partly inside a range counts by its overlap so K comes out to 6.69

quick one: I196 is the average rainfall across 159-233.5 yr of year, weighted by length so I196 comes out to 4.12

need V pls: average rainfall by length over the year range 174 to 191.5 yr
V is 3.32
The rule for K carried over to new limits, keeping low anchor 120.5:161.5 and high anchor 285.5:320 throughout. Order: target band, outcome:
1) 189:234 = 1.29 yr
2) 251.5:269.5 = 3.42 yr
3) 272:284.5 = 1.62 yr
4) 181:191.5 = 2.45 yr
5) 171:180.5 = 4.07 yr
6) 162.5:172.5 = 3.55 yr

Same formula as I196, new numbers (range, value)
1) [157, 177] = 3.18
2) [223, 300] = 4.55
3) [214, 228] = 4.92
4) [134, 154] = 4.77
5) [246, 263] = 4.18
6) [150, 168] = 3.94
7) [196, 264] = 4.67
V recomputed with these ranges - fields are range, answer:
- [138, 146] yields 4.72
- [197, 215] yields 4.82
